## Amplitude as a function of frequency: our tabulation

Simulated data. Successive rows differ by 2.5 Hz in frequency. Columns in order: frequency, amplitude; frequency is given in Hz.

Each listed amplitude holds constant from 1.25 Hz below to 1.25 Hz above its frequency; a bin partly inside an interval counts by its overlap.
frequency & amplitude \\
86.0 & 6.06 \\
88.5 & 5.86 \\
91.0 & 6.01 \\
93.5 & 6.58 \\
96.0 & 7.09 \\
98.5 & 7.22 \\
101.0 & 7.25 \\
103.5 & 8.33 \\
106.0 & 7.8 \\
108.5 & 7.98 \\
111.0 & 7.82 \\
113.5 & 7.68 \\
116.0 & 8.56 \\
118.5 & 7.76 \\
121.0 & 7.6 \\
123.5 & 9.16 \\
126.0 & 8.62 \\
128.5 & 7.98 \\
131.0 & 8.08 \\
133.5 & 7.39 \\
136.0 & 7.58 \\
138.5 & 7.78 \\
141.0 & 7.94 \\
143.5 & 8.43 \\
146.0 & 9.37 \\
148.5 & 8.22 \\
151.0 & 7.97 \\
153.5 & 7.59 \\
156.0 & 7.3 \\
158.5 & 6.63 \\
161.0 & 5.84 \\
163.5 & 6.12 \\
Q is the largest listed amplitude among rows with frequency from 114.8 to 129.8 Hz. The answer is 9.16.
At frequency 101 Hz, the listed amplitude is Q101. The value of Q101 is 7.25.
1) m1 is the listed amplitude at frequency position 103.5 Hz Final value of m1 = 8.33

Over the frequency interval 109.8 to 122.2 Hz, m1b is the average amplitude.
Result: 7.89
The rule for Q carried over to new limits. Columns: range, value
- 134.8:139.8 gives 7.78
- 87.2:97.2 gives 7.09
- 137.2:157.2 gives 9.37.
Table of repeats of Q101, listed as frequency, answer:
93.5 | 6.58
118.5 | 7.76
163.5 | 6.12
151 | 7.97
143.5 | 8.43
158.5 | 6.63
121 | 7.6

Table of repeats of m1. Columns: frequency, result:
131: 8.08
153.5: 7.59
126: 8.62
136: 7.58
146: 9.37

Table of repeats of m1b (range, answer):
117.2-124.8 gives 8.18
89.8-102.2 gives 6.83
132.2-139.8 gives 7.59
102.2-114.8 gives 7.92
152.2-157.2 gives 7.45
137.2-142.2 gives 7.86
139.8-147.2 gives 8.58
